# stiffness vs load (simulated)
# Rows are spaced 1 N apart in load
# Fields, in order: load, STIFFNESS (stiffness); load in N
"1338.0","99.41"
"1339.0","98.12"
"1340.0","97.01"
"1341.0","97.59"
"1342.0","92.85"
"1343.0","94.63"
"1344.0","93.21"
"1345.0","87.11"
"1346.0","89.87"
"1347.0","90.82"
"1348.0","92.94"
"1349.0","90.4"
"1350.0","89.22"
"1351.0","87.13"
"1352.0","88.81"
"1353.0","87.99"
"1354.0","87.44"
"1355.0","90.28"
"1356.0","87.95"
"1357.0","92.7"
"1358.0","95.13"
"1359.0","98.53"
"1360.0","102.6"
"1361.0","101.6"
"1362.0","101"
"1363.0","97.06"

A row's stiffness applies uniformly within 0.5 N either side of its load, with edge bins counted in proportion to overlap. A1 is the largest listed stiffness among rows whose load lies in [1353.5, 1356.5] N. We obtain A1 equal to 90.28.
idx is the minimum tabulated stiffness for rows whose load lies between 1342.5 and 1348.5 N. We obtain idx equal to 87.11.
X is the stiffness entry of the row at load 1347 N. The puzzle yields 90.82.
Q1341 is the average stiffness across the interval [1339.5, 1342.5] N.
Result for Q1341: 95.8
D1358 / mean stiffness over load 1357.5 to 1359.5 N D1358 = 96.8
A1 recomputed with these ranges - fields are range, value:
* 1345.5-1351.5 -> 92.94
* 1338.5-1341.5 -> 98.12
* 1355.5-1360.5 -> 102.6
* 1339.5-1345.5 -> 97.59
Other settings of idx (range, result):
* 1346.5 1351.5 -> 87.13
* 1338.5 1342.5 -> 92.85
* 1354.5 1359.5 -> 87.95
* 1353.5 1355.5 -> 87.44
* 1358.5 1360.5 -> 98.53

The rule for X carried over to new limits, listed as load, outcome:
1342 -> 92.85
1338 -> 99.41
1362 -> 101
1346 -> 89.87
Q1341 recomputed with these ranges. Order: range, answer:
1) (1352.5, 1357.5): 89.3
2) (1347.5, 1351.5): 89.9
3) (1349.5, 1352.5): 88.4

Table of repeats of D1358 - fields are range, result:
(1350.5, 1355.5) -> 88.3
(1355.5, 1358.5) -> 91.9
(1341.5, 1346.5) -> 91.5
